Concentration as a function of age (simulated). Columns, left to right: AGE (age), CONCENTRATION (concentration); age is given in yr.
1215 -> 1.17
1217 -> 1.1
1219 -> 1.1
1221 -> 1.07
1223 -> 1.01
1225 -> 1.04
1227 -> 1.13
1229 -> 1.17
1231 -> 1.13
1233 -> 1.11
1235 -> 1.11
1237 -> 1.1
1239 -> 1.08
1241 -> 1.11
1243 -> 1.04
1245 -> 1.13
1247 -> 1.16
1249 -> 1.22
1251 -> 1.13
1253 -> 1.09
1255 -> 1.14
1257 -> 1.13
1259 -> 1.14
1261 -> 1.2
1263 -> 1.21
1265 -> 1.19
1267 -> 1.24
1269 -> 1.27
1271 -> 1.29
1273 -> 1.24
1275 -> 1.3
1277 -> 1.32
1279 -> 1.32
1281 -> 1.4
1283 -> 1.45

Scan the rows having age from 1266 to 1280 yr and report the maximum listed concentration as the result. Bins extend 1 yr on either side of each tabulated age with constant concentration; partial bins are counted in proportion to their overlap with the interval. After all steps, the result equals 1.32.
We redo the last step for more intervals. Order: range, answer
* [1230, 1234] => 1.13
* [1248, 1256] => 1.22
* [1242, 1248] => 1.16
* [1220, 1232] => 1.17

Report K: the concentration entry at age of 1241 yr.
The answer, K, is 1.11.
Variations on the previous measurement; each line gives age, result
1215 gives 1.17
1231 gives 1.13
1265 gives 1.19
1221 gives 1.07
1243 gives 1.04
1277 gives 1.32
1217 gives 1.1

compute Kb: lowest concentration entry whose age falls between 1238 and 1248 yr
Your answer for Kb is 1.04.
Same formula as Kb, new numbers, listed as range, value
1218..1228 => 1.01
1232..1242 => 1.08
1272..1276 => 1.24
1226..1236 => 1.11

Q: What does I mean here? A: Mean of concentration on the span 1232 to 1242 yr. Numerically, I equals 1.1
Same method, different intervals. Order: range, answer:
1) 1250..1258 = 1.12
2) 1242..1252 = 1.14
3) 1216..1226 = 1.06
